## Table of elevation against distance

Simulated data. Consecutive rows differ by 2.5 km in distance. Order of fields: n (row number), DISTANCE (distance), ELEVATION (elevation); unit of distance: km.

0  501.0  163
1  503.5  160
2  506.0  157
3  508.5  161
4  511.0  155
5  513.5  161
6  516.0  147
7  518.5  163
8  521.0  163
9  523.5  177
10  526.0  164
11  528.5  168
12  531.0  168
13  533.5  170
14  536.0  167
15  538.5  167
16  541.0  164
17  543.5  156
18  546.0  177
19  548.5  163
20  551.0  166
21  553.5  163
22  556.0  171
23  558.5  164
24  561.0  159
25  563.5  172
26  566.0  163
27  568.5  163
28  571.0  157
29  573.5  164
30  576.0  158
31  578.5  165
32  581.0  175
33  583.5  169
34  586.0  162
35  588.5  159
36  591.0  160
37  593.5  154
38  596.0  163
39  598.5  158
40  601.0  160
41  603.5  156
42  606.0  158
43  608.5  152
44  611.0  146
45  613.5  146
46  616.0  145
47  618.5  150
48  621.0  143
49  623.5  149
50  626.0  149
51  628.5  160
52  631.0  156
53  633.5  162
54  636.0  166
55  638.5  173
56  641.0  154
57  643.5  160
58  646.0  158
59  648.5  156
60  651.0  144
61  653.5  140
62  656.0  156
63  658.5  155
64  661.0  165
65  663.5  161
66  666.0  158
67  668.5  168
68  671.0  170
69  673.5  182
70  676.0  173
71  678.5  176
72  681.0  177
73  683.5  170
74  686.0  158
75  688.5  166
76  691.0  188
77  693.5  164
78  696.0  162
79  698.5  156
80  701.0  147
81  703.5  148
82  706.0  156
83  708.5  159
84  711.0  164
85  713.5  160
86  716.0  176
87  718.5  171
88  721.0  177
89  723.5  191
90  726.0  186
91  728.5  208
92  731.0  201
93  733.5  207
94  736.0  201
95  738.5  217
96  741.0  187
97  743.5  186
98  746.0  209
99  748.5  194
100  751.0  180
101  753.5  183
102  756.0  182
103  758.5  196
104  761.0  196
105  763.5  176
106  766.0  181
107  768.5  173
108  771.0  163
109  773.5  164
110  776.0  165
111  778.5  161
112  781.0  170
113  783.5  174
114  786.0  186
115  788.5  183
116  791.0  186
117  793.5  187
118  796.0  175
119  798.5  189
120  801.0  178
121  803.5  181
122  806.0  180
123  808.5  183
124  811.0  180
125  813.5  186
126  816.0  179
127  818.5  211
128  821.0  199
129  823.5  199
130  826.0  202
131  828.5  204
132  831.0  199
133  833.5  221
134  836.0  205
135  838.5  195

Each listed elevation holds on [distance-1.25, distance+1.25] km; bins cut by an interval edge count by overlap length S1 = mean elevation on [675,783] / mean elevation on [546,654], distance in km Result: 1.12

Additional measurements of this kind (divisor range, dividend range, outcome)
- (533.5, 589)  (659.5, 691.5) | 1.03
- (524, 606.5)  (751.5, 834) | 1.12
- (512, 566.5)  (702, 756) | 1.11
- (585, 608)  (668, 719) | 1.05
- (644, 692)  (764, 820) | 1.09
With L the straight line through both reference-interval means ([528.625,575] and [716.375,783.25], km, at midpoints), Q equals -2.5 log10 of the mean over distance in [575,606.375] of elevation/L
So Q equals 0.05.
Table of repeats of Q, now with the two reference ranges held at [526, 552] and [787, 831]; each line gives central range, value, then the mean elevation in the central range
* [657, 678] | 0.07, 167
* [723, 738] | -0.10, 200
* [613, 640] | 0.13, 155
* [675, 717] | 0.09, 165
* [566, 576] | 0.05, 161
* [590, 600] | 0.08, 159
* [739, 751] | -0.06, 194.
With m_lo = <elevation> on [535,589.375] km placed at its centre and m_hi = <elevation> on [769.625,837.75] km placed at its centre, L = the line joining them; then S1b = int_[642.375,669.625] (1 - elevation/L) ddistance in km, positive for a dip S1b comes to 2.6 km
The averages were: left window 165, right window 186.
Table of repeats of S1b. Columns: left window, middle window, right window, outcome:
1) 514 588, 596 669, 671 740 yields 6.5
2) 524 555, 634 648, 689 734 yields 0.7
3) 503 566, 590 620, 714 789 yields 3.0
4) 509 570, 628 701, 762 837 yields 4.7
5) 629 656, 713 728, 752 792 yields -0.9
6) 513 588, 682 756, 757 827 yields -0.6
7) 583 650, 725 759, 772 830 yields -4.0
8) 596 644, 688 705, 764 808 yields 0.4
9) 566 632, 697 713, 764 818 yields 1.2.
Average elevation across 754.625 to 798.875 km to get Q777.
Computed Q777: 178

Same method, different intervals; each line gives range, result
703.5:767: 185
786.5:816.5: 182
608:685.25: 159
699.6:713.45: 155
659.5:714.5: 165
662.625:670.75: 163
